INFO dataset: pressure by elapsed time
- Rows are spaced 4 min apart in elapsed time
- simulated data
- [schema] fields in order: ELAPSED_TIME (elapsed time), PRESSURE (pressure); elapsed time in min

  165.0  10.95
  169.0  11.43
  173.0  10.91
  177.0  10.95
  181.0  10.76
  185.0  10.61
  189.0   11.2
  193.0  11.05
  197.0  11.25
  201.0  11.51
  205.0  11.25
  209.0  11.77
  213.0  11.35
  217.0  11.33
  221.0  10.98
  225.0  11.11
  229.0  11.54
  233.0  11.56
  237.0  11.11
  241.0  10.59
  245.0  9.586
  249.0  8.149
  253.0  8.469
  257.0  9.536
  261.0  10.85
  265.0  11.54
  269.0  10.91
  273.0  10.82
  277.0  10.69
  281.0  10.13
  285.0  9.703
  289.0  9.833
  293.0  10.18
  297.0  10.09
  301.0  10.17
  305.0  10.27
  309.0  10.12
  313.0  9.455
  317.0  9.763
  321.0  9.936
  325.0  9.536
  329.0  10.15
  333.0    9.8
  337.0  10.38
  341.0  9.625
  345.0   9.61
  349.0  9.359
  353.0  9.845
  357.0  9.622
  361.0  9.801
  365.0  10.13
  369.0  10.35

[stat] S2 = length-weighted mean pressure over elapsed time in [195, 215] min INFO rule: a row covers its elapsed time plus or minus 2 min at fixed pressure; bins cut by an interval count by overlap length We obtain 11.4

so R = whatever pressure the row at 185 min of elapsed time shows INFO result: 10.61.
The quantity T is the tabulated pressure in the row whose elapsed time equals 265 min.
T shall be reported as 11.54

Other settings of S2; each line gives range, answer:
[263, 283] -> 10.8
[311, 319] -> 9.61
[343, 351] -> 9.48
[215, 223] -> 11.2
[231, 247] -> 10.7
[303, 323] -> 9.91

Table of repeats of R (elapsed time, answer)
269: 10.91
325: 9.536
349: 9.359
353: 9.845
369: 10.35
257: 9.536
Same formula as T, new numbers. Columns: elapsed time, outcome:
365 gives 10.13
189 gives 11.2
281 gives 10.13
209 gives 11.77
